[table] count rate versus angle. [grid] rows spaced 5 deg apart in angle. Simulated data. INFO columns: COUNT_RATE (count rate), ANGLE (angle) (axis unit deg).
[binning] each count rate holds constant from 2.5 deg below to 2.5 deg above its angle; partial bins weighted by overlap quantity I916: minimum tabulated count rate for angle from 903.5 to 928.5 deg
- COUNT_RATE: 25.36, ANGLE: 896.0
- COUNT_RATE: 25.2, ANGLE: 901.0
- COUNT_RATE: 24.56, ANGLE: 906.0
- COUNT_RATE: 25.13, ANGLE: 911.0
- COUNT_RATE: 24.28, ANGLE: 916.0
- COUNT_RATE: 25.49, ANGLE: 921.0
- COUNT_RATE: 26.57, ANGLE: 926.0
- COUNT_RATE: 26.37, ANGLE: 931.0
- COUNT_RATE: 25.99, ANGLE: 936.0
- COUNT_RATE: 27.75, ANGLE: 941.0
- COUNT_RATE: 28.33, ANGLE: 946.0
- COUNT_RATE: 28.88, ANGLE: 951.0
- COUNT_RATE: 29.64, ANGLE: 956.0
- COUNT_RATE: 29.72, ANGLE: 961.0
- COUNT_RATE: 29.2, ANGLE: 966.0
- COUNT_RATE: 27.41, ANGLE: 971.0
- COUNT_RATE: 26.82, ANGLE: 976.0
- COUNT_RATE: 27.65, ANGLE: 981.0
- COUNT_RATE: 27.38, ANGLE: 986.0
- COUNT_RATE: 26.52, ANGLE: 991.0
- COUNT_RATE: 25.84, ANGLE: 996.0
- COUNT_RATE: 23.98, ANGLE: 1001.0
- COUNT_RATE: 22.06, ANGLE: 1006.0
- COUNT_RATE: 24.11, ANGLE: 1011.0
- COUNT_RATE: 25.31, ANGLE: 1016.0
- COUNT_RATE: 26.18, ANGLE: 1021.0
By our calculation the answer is 24.28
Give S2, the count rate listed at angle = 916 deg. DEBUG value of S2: 24.28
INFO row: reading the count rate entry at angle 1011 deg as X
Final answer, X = 24.11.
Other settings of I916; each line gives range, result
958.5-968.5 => 29.2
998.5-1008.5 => 22.06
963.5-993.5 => 26.52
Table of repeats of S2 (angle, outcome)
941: 27.75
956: 29.64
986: 27.38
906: 24.56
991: 26.52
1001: 23.98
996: 25.84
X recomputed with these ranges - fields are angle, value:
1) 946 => 28.33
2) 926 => 26.57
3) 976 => 26.82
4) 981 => 27.65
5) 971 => 27.41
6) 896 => 25.36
